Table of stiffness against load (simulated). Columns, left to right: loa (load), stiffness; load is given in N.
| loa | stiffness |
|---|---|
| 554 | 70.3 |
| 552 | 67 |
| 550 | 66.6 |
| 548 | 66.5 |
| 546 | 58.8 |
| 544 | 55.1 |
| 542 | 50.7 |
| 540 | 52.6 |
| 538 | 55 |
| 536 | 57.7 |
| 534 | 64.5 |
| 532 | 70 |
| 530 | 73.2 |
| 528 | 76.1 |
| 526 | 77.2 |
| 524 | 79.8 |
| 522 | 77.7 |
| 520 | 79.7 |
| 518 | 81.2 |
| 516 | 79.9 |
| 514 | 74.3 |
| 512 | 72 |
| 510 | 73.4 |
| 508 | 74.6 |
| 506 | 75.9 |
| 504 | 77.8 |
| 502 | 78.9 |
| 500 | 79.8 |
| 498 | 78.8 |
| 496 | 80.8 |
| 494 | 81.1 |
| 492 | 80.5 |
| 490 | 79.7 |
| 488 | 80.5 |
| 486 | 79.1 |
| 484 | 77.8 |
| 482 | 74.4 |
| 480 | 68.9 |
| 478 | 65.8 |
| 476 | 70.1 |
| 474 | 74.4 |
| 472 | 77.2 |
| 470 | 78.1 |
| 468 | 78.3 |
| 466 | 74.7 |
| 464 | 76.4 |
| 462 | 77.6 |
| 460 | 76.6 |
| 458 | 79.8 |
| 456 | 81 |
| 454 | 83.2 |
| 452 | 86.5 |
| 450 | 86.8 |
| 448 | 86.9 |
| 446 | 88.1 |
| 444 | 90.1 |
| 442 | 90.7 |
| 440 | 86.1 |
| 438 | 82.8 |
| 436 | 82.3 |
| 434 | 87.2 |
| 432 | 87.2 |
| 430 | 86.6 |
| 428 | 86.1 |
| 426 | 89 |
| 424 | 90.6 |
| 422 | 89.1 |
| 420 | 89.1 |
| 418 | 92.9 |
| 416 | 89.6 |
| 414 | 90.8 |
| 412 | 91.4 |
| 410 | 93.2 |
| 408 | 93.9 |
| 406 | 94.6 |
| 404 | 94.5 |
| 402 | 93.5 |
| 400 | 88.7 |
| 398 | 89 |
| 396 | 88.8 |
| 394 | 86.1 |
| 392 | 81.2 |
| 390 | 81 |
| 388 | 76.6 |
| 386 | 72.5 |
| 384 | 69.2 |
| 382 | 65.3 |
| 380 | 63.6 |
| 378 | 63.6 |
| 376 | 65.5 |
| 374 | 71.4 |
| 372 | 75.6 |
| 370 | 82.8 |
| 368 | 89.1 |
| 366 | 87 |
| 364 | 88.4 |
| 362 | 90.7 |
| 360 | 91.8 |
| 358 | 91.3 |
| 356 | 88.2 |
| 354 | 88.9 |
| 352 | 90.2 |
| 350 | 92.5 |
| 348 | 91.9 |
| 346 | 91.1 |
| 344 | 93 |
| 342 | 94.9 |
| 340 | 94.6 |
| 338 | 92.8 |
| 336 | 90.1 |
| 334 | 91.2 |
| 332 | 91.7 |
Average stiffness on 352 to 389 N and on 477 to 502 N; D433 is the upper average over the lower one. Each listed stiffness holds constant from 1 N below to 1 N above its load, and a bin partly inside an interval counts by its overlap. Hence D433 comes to 1.0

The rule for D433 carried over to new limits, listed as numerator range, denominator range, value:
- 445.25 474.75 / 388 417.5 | 0.90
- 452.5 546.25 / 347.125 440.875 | 0.87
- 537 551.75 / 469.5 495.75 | 0.77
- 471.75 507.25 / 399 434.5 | 0.85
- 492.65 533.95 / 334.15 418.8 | 0.90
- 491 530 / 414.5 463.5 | 0.90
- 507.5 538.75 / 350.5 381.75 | 0.89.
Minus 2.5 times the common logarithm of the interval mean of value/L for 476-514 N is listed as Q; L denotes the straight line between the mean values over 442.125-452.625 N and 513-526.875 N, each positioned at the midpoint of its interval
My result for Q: 0.07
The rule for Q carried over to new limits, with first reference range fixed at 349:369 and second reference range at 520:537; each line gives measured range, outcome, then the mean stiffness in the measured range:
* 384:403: 0.037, 83.4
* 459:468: 0.036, 76.5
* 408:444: -0.073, 88.7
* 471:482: 0.091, 71.6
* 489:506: -0.053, 79.5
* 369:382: 0.250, 70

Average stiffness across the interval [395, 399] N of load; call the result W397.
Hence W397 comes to 88.9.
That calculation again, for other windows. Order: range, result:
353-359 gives 89.5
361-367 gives 88.7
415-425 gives 90.3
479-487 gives 75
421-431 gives 88.3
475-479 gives 67.9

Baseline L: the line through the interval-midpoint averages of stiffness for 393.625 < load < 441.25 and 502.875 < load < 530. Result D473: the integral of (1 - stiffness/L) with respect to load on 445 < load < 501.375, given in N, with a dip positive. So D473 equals 2.5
